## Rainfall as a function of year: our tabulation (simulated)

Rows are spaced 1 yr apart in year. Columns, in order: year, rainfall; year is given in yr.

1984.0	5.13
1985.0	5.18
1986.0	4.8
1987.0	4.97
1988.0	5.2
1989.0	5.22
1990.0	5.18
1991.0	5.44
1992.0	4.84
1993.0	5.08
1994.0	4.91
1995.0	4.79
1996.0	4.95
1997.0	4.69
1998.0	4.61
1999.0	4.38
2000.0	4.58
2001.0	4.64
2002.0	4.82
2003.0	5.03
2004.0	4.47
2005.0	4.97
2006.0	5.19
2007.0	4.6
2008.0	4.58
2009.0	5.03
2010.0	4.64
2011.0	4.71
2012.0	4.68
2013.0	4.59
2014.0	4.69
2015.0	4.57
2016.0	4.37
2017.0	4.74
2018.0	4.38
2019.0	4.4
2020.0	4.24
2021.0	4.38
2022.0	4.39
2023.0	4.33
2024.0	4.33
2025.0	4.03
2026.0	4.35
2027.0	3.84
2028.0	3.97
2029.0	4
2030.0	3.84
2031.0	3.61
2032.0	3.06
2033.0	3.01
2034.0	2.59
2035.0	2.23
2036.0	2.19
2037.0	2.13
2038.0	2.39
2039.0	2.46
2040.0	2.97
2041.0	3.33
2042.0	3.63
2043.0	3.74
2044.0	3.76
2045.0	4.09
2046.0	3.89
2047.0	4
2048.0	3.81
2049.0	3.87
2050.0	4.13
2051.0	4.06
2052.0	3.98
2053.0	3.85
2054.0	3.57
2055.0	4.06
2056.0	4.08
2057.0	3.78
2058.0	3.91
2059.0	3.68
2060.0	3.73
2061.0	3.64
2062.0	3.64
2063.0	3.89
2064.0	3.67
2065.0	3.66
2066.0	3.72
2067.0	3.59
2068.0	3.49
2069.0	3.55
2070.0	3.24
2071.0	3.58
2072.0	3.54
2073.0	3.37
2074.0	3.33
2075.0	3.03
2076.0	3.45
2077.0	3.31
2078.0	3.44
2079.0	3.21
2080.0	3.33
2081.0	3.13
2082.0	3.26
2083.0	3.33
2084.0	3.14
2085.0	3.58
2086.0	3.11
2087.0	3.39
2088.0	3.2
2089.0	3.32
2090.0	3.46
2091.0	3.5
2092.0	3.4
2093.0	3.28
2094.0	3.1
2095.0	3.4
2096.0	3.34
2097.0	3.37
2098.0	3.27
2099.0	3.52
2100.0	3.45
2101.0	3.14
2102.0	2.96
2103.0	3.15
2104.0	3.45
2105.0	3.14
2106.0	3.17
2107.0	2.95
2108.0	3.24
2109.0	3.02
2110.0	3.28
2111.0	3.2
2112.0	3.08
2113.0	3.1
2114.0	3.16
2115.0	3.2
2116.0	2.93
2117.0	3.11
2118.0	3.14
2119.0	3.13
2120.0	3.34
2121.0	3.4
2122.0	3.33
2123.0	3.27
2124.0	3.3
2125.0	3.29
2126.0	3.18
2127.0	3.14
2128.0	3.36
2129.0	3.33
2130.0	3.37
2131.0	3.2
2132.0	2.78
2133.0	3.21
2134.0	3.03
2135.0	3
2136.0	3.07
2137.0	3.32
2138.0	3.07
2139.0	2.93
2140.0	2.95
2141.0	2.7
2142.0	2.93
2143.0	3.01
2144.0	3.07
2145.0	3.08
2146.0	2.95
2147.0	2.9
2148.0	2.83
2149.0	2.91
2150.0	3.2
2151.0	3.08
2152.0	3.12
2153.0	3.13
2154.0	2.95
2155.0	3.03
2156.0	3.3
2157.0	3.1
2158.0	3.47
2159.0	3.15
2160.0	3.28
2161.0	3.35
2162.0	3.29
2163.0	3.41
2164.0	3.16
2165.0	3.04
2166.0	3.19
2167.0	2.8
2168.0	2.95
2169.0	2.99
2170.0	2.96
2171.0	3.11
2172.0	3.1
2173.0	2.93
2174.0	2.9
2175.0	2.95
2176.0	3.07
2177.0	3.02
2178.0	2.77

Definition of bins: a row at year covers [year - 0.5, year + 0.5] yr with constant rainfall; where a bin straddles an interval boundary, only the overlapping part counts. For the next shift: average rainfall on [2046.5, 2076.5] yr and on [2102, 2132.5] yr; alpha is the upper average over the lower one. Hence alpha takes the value 0.9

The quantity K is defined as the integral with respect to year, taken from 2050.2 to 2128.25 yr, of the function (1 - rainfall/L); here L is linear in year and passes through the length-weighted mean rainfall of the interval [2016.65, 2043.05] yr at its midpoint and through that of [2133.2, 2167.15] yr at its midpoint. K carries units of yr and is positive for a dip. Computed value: -1.3 yr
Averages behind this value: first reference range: 3.57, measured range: 3.39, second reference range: 3.09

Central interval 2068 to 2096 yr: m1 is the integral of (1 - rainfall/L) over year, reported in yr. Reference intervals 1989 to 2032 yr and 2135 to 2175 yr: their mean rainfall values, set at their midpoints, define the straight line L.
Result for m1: 3.5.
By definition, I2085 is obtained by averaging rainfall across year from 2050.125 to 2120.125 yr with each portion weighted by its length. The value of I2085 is 3.4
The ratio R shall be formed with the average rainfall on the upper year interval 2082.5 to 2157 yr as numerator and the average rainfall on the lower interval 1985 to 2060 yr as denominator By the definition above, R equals 0.8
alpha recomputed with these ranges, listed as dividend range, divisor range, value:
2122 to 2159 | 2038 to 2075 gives 0.85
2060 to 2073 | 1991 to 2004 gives 0.75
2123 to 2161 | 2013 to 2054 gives 0.83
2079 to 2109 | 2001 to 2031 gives 0.73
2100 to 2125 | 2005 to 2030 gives 0.71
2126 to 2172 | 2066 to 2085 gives 0.92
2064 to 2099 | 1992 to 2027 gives 0.73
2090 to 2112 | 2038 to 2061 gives 0.88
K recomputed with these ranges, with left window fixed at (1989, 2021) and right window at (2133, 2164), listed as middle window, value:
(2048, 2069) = 1.68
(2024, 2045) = 5.25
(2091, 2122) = 3.04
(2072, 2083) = 1.71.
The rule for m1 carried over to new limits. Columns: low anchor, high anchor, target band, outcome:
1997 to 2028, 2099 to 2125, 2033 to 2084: 5.8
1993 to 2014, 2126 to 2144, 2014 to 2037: 3.3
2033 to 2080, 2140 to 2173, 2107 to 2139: 0.4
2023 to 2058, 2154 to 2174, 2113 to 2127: 0.3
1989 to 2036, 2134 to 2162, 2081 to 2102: 1.8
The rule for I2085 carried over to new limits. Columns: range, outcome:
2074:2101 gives 3.32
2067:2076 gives 3.41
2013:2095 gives 3.61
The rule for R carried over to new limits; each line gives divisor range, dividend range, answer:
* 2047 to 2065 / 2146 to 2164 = 0.82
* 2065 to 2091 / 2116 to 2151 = 0.92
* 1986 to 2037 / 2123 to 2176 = 0.71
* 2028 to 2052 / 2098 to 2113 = 0.95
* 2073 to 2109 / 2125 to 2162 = 0.95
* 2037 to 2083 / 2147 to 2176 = 0.87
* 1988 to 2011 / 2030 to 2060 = 0.71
